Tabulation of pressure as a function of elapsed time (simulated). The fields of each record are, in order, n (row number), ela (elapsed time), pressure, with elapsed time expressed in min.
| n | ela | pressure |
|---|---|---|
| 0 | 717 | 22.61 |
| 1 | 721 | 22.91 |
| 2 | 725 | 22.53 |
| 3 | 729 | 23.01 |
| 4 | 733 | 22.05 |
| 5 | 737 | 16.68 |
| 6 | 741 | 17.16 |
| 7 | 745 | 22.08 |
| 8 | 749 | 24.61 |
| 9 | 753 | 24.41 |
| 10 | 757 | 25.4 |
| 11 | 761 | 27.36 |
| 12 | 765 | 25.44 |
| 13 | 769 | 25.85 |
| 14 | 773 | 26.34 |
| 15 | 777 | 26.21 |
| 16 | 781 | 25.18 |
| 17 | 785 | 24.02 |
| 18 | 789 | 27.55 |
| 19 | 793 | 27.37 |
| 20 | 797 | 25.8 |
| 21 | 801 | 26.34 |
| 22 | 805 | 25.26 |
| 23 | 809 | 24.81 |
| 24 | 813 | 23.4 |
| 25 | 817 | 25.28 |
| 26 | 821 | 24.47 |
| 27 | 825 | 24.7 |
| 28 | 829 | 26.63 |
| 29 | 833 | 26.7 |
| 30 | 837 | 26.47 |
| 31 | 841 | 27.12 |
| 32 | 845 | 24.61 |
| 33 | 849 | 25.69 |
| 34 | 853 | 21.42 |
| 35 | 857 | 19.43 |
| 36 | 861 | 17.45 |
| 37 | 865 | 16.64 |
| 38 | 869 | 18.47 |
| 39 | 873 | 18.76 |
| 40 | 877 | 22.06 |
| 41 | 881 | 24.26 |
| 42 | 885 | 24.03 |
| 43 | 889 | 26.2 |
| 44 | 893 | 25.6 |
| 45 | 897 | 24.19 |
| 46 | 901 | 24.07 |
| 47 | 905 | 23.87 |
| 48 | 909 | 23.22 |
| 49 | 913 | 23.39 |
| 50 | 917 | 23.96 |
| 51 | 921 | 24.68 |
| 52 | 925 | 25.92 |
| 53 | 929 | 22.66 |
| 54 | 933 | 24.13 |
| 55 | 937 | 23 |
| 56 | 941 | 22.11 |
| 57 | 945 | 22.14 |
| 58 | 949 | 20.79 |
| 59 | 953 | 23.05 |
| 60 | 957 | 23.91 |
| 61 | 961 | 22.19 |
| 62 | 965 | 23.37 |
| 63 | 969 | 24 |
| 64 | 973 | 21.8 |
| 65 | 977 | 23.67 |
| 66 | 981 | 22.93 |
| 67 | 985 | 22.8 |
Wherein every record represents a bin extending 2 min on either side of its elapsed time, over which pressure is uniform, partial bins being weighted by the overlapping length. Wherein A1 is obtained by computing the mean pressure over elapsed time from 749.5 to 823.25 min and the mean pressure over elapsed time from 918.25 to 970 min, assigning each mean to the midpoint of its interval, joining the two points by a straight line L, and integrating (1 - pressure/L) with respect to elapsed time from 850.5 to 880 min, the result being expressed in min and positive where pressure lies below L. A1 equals 6.0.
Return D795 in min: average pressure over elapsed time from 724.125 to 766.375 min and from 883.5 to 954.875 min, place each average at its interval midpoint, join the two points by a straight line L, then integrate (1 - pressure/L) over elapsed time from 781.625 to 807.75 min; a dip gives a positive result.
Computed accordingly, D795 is -3.3 min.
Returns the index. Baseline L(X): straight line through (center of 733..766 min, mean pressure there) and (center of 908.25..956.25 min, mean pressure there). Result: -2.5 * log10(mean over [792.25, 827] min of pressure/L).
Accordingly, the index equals -0.10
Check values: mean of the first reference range 22.8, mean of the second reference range 23.3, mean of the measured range 25.2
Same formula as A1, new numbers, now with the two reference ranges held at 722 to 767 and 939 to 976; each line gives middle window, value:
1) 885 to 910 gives -2.06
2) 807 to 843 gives -4.40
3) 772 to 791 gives -2.56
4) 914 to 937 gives -1.49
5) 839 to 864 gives 0.36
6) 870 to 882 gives 0.78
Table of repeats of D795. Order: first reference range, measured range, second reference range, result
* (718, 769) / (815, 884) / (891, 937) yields 2.0 min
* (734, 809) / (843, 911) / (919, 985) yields 3.9 min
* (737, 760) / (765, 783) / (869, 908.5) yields -2.6 min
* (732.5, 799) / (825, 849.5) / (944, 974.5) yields -2.4 min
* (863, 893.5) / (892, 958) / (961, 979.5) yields -3.2 min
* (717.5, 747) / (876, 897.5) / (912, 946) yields -1.4 min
